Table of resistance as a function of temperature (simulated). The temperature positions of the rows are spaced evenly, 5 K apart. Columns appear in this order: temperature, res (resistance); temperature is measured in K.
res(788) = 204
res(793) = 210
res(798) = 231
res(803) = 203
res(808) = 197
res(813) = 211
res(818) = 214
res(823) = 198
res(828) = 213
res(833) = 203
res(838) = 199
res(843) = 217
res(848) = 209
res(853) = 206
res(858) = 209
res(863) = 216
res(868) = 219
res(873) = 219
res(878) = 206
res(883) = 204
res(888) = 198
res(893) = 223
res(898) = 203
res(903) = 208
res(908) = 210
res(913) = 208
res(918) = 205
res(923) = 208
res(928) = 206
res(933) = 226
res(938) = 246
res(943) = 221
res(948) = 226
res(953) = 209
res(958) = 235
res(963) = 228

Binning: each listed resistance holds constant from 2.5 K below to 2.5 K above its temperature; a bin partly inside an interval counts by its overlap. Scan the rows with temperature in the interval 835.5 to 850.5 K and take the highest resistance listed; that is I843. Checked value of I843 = 217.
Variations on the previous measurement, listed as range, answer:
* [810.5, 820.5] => 214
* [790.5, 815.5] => 231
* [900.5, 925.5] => 210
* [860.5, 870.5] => 219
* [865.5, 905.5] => 223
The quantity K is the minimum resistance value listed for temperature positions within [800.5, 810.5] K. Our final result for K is 197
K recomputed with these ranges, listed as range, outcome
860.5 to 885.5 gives 204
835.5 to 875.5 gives 199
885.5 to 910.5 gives 198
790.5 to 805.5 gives 203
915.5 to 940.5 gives 205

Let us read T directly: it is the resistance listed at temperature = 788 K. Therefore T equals 204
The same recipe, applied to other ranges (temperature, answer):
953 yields 209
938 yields 246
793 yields 210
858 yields 209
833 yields 203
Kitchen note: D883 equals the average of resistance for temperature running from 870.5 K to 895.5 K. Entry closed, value 210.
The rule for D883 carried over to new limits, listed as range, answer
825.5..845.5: 208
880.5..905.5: 207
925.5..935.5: 216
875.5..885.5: 205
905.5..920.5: 208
